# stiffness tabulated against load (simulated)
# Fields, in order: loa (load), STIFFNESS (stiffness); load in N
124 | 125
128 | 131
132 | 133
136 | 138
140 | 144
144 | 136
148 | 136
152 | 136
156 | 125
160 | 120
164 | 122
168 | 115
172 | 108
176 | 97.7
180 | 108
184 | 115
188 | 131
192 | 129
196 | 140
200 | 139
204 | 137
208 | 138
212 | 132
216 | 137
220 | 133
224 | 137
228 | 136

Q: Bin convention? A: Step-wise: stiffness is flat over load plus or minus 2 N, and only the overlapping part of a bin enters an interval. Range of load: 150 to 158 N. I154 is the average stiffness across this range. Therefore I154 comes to 130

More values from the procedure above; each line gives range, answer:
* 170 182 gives 105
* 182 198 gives 129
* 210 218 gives 134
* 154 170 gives 120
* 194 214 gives 137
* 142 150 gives 136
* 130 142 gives 138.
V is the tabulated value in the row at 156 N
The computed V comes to 125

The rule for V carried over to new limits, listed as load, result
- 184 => 115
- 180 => 108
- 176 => 97.7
